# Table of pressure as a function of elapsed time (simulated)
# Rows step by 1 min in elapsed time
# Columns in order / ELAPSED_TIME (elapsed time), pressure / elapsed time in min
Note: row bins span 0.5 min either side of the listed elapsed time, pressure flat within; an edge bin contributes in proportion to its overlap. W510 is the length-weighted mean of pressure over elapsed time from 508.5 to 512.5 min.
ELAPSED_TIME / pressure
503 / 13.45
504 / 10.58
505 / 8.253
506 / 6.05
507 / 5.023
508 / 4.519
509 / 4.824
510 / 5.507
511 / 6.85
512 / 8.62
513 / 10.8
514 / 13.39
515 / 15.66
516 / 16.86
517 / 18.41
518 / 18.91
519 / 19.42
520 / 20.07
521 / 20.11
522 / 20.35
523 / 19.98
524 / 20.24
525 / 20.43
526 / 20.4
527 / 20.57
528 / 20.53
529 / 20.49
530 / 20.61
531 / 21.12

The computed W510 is 6.45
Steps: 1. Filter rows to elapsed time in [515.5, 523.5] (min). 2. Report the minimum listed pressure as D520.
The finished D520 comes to 16.86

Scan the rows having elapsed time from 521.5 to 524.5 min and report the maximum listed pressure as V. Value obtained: 20.35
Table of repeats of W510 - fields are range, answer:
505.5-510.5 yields 5.18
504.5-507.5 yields 6.44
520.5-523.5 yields 20.1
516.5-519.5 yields 18.9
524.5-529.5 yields 20.5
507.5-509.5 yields 4.67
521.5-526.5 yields 20.3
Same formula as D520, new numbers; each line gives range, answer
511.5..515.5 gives 8.62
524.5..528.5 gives 20.4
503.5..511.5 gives 4.519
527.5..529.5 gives 20.49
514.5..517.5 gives 15.66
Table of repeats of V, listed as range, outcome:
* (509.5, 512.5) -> 8.62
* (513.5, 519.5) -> 19.42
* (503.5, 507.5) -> 10.58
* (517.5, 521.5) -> 20.11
